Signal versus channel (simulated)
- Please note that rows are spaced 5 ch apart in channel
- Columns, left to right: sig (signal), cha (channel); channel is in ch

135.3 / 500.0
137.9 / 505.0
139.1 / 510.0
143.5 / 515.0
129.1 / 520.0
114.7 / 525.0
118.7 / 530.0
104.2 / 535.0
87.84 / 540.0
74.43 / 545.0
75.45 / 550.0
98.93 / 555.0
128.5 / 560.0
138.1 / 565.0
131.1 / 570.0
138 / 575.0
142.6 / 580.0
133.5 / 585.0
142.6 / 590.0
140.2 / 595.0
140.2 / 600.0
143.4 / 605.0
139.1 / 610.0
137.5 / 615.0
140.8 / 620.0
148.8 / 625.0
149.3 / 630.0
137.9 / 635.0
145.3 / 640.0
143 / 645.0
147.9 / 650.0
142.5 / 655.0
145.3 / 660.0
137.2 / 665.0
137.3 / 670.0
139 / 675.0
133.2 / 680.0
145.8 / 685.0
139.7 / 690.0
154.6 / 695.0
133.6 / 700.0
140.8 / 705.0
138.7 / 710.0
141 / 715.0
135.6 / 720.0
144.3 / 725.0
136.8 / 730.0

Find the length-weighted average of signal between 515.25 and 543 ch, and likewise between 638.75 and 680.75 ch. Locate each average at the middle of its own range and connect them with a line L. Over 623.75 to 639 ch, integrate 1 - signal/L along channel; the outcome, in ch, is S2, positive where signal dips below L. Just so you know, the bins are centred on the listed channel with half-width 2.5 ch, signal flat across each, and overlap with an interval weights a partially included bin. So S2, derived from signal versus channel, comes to -1.1 ch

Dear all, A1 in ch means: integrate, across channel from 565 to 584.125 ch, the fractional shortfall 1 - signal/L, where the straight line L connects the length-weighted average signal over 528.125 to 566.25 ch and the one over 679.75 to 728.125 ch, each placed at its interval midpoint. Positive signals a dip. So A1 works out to -5.0 ch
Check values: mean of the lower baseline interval 102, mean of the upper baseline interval 141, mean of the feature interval 137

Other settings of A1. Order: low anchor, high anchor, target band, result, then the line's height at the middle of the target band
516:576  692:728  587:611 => -3.93 ch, 121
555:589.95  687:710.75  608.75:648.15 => -1.70 ch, 137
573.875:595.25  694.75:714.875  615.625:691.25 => -1.17 ch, 140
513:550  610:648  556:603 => -4.16 ch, 125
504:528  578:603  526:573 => 9.97 ch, 136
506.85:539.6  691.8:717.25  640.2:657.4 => -1.11 ch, 136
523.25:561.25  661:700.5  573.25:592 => -4.71 ch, 111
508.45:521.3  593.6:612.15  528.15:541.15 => 3.20 ch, 139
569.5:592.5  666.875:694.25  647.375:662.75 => -0.62 ch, 139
